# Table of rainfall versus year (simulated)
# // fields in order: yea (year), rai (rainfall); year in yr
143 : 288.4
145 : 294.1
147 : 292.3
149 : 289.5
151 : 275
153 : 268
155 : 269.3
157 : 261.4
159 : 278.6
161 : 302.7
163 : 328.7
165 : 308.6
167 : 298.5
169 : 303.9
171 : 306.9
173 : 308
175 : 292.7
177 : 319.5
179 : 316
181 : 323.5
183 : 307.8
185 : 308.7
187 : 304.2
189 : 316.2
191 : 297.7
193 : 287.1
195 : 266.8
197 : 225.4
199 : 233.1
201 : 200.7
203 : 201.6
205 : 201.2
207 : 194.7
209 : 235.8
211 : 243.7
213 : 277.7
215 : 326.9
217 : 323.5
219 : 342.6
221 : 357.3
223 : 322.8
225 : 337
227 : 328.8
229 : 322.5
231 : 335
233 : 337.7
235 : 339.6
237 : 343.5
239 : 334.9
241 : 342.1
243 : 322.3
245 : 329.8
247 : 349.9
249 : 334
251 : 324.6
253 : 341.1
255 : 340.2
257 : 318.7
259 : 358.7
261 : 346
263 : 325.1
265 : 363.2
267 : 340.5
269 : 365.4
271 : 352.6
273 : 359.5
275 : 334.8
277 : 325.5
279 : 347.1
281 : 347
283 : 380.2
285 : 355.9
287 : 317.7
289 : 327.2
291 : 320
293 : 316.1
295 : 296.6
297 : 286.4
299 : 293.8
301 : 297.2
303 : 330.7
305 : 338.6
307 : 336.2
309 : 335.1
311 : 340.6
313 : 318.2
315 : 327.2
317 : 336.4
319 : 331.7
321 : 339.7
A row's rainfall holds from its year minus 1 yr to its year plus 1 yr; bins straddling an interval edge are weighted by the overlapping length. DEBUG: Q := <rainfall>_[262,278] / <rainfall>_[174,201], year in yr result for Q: 1.20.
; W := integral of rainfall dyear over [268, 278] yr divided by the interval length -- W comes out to 348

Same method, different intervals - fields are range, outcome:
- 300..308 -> 326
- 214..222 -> 338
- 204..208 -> 198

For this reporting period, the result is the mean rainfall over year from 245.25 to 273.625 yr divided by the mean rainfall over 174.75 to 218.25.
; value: 1.26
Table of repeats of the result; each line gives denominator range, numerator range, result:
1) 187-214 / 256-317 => 1.35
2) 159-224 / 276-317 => 1.14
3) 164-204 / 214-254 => 1.17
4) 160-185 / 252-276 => 1.12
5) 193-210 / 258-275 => 1.57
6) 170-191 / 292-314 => 1.02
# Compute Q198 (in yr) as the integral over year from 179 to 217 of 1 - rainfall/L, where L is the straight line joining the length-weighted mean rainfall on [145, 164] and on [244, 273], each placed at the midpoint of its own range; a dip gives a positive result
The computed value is 5.15 yr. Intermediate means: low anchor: 286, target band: 267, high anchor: 343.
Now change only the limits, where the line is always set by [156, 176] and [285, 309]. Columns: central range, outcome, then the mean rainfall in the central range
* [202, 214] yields 3.11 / 226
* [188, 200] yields 1.26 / 271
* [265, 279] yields -1.52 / 348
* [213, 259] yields -3.71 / 334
